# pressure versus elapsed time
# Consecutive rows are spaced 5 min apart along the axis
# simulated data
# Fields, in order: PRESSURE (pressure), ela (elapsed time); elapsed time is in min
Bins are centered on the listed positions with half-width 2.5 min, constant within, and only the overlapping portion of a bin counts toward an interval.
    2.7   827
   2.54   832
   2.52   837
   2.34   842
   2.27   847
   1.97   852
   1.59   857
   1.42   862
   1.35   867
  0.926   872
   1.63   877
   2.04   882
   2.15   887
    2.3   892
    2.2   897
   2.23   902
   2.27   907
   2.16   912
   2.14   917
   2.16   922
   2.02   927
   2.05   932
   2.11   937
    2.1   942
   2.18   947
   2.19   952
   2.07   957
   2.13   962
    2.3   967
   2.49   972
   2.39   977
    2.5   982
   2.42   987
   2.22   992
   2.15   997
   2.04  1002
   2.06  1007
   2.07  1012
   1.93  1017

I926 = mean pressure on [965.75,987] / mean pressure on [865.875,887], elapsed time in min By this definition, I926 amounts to 1.54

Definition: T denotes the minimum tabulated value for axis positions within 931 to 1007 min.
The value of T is 2.04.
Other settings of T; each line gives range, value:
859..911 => 0.926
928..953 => 2.05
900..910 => 2.23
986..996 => 2.22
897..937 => 2.02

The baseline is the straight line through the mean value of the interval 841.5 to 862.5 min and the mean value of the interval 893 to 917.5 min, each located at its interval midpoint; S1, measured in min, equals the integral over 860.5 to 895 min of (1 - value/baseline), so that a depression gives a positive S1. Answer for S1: 6.2 min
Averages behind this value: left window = 1.93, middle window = 1.7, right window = 2.21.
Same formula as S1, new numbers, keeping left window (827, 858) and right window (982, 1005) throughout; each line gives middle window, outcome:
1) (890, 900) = 0.1 min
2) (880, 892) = 0.7 min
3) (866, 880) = 5.8 min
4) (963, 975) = -0.6 min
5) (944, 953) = 0.3 min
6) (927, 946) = 1.4 min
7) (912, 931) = 1.2 min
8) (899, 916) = 0.3 min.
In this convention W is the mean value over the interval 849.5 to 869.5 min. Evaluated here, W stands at 1.58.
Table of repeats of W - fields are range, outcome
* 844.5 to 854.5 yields 2.12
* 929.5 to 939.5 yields 2.08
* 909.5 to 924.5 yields 2.15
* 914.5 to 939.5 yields 2.1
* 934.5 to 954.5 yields 2.15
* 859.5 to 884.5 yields 1.47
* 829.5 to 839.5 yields 2.53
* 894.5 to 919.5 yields 2.2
